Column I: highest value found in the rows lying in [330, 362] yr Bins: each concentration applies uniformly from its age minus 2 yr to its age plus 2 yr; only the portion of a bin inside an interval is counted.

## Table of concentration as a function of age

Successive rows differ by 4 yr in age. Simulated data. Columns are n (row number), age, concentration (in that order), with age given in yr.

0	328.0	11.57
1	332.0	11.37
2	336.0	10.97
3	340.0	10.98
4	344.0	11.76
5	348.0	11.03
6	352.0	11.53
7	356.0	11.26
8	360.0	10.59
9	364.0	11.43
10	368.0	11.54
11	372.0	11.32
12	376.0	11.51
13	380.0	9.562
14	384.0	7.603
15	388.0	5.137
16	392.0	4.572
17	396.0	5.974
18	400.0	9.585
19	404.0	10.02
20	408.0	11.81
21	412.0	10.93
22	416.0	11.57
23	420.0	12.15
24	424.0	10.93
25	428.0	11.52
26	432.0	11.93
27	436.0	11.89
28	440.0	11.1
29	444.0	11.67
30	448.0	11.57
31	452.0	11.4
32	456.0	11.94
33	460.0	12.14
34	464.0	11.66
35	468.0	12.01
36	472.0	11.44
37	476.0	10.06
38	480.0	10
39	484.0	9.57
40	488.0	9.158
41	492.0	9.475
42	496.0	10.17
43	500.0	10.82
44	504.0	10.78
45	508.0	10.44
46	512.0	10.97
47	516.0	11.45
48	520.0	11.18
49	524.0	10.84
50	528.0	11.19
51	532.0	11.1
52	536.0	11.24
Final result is 11.76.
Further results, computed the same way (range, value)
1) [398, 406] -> 10.02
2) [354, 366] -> 11.43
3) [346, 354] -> 11.53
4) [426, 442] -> 11.93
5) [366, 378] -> 11.54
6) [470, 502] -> 11.44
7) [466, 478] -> 12.01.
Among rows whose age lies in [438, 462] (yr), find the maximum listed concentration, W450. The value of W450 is 12.14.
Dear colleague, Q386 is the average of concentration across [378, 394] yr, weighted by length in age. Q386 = 6.72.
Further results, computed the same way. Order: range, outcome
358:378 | 11.3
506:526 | 11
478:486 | 9.79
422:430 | 11.2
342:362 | 11.2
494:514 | 10.6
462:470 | 11.8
